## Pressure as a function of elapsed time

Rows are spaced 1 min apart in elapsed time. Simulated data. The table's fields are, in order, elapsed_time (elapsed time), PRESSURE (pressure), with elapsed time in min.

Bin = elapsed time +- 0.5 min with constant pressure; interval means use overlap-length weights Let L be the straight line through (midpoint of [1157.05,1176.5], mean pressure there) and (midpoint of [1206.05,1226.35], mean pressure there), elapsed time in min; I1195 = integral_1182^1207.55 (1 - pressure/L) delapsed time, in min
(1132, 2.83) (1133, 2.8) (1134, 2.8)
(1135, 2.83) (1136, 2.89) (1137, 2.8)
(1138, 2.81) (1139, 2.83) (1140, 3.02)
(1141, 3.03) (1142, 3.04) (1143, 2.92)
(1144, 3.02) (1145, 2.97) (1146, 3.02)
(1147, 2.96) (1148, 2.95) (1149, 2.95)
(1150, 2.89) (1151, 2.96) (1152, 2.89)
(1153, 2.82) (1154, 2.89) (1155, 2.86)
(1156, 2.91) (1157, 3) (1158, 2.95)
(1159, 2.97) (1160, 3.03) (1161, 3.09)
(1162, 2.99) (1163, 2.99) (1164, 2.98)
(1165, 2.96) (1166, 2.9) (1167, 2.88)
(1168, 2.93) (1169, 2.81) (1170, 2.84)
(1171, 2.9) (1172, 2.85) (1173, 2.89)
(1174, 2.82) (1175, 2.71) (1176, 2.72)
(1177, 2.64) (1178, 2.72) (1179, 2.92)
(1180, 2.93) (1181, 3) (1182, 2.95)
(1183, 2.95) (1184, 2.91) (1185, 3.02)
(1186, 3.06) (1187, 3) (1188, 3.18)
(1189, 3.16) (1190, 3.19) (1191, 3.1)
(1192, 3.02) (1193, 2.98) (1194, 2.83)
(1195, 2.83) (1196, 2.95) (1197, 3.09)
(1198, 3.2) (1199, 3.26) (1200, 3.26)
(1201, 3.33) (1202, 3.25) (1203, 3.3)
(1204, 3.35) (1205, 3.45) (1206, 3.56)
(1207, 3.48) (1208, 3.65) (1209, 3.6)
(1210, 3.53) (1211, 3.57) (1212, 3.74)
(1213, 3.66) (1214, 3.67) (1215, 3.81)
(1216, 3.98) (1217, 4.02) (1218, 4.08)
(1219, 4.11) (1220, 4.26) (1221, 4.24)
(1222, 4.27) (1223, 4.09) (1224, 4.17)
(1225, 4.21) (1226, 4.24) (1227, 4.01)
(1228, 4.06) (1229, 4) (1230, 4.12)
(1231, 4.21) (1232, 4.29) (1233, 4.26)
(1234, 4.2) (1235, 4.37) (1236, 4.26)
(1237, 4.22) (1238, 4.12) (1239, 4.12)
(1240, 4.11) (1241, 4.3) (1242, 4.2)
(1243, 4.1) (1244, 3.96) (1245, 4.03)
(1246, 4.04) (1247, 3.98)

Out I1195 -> 2.42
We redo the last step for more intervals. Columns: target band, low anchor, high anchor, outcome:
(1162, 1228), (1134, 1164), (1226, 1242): 5.7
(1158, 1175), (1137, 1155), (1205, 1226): 1.5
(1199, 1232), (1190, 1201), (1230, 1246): -2.1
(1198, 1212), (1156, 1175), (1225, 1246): 0.7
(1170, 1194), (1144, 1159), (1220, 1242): 3.4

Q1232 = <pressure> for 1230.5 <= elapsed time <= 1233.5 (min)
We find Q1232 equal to 4.25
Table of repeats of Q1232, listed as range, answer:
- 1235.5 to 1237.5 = 4.24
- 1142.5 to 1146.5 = 2.98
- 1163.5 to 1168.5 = 2.93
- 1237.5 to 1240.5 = 4.12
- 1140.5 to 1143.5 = 3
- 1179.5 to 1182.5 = 2.96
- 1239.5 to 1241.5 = 4.21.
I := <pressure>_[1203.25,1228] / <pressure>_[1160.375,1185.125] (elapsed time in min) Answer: 1.34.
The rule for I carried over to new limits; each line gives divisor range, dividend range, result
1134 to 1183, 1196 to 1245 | 1.33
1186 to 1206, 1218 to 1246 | 1.32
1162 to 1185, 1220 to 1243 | 1.45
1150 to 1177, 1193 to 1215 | 1.16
